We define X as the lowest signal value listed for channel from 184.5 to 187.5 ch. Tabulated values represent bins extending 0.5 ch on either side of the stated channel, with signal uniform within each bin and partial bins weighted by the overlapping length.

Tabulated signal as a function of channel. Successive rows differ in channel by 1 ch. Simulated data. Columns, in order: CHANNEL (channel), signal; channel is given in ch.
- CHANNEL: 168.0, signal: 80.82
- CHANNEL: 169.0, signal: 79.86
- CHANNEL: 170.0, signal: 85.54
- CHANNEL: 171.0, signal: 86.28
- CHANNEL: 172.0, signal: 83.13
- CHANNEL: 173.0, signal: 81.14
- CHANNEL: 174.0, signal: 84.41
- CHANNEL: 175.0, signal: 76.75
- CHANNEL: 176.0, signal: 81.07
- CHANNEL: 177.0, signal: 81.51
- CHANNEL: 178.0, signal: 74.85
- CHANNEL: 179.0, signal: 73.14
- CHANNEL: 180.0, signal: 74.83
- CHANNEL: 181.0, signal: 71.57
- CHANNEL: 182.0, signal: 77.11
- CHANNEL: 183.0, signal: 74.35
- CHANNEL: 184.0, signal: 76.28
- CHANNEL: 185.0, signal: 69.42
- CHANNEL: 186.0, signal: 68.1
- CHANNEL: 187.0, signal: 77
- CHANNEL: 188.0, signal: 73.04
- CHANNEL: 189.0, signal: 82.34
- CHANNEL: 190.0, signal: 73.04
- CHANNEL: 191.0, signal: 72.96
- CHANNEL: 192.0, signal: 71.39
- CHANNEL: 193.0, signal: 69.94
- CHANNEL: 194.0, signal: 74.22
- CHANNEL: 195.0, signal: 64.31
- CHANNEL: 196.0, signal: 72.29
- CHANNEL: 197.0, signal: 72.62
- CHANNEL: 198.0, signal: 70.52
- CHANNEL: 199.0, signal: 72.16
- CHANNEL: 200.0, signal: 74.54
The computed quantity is 68.1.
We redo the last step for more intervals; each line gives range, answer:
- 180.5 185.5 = 69.42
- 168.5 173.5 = 79.86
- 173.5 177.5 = 76.75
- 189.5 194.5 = 69.94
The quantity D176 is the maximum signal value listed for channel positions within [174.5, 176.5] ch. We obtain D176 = 81.07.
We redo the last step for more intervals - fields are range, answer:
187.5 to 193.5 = 82.34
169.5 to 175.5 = 86.28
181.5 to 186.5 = 77.11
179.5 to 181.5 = 74.83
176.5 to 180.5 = 81.51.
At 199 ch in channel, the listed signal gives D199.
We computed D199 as 72.16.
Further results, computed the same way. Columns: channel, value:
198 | 70.52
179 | 73.14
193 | 69.94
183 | 74.35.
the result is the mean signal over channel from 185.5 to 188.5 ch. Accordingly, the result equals 72.7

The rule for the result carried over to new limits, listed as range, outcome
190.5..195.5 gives 70.6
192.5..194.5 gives 72.1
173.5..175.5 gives 80.6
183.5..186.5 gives 71.3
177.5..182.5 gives 74.3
